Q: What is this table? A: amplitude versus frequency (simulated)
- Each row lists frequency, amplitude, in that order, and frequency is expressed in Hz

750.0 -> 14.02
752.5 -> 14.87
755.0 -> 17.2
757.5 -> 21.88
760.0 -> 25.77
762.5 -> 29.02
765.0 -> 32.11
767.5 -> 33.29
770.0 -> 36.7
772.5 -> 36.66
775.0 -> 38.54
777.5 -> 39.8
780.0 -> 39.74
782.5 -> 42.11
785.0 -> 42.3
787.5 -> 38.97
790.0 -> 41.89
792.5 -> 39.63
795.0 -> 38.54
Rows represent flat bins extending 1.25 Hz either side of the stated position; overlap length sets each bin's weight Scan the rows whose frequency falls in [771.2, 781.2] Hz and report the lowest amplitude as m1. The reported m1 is 36.66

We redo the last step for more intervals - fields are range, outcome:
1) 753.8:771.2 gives 17.2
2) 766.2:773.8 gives 33.29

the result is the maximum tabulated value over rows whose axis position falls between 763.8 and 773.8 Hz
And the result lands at 36.7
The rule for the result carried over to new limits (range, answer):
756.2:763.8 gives 29.02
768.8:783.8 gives 42.11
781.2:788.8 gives 42.3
